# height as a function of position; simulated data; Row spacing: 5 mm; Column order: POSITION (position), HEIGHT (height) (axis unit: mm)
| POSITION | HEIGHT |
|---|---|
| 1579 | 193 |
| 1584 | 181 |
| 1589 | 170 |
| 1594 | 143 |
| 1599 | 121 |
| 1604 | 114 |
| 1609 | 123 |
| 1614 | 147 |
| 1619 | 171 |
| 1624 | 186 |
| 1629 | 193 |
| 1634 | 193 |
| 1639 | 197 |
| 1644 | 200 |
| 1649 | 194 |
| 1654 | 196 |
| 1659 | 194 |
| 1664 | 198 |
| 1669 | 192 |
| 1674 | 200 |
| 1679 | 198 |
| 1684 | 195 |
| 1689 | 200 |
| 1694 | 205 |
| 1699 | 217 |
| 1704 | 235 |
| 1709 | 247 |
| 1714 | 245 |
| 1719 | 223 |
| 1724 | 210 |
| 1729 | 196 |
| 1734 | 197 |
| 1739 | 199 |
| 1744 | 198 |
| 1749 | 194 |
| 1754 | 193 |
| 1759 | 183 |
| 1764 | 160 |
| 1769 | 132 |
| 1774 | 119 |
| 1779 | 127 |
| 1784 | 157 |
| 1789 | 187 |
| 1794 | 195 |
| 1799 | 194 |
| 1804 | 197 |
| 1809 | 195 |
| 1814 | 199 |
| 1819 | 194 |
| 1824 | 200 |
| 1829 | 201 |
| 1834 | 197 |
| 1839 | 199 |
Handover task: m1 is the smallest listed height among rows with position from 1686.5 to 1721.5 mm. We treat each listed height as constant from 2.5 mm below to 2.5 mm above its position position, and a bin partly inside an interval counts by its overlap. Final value 200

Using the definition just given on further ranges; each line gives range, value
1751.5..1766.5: 160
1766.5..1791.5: 119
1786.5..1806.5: 187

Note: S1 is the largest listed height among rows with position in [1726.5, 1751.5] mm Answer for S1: 199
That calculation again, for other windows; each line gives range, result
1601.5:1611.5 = 123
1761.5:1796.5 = 195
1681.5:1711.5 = 247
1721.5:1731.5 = 210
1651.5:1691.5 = 200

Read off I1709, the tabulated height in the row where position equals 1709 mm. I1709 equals 247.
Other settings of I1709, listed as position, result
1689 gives 200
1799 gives 194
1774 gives 119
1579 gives 193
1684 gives 195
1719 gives 223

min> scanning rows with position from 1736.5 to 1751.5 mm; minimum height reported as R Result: 194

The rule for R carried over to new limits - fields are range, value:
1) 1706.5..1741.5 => 196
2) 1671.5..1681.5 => 198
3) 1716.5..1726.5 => 210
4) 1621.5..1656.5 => 186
